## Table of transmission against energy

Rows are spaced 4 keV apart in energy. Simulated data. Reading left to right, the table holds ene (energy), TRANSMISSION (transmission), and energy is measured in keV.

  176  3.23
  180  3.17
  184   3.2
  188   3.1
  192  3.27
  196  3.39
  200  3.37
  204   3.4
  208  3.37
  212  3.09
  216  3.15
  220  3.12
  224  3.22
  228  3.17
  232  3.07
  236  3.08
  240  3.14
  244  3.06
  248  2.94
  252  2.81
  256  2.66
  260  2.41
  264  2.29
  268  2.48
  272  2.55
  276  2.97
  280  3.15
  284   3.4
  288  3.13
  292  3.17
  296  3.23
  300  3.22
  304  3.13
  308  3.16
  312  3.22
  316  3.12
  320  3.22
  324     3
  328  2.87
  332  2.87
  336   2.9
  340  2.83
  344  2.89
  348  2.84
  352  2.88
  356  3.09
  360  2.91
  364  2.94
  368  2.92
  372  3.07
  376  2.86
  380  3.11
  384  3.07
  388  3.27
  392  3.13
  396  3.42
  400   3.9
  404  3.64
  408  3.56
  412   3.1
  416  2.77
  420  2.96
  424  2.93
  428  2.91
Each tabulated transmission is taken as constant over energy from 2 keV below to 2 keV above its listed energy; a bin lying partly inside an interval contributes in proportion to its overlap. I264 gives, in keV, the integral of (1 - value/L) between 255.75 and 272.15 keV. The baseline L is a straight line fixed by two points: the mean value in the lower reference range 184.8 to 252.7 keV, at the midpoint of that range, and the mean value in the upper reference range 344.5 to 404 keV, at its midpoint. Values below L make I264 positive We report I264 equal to 3.65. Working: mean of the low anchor 3.17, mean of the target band 2.45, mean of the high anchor 3.11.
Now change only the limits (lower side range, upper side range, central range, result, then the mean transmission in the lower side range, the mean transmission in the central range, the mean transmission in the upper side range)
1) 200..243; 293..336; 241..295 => 4.8 keV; 3.19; 2.86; 3.1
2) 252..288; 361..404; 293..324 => -2.8 keV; 2.76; 3.17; 3.18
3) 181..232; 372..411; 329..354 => 3.2 keV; 3.23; 2.87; 3.31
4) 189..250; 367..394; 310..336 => 0.6 keV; 3.19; 3.04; 3.07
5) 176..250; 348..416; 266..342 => 3.3 keV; 3.19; 3.03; 3.16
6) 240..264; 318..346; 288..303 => -1.7 keV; 2.77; 3.19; 2.94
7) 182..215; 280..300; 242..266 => 4.0 keV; 3.27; 2.7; 3.22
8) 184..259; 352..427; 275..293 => -0.3 keV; 3.13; 3.17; 3.14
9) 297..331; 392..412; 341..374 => 3.8 keV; 3.11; 2.94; 3.53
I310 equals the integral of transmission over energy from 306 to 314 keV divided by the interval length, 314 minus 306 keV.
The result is 3.19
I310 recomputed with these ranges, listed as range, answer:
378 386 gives 3.09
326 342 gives 2.87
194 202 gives 3.38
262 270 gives 2.38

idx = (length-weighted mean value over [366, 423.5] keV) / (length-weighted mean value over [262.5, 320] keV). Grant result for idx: 1.05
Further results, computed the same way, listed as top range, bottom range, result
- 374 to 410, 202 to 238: 1.04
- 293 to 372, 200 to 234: 0.94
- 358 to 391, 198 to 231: 0.94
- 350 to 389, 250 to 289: 1.08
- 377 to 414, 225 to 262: 1.14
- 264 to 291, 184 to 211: 0.88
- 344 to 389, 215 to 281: 1.03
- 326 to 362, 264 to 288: 1.01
